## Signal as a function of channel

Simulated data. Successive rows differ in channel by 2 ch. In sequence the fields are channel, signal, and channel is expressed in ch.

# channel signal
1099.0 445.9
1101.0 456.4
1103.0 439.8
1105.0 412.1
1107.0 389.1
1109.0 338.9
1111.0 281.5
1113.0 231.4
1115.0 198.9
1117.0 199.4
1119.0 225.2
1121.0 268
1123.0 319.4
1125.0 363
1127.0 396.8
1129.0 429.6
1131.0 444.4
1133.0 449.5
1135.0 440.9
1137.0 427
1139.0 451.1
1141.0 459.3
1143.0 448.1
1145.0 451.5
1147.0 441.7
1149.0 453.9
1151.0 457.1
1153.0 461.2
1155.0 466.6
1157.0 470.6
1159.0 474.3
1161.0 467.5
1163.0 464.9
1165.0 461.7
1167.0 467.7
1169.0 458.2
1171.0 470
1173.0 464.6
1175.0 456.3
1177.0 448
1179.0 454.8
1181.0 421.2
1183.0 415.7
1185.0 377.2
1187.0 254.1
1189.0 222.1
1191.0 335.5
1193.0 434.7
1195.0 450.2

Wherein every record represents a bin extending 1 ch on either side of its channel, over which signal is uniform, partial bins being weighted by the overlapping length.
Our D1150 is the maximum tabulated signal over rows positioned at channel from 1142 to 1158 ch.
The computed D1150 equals 470.6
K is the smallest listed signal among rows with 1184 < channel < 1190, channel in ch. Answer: 222.1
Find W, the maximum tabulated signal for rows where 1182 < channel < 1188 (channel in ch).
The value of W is 415.7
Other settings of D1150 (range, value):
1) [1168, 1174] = 470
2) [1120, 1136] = 449.5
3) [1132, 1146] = 459.3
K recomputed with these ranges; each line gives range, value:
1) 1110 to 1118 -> 198.9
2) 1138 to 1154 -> 441.7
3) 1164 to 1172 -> 458.2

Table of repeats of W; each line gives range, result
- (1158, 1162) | 474.3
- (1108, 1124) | 338.9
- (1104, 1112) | 412.1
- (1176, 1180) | 454.8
